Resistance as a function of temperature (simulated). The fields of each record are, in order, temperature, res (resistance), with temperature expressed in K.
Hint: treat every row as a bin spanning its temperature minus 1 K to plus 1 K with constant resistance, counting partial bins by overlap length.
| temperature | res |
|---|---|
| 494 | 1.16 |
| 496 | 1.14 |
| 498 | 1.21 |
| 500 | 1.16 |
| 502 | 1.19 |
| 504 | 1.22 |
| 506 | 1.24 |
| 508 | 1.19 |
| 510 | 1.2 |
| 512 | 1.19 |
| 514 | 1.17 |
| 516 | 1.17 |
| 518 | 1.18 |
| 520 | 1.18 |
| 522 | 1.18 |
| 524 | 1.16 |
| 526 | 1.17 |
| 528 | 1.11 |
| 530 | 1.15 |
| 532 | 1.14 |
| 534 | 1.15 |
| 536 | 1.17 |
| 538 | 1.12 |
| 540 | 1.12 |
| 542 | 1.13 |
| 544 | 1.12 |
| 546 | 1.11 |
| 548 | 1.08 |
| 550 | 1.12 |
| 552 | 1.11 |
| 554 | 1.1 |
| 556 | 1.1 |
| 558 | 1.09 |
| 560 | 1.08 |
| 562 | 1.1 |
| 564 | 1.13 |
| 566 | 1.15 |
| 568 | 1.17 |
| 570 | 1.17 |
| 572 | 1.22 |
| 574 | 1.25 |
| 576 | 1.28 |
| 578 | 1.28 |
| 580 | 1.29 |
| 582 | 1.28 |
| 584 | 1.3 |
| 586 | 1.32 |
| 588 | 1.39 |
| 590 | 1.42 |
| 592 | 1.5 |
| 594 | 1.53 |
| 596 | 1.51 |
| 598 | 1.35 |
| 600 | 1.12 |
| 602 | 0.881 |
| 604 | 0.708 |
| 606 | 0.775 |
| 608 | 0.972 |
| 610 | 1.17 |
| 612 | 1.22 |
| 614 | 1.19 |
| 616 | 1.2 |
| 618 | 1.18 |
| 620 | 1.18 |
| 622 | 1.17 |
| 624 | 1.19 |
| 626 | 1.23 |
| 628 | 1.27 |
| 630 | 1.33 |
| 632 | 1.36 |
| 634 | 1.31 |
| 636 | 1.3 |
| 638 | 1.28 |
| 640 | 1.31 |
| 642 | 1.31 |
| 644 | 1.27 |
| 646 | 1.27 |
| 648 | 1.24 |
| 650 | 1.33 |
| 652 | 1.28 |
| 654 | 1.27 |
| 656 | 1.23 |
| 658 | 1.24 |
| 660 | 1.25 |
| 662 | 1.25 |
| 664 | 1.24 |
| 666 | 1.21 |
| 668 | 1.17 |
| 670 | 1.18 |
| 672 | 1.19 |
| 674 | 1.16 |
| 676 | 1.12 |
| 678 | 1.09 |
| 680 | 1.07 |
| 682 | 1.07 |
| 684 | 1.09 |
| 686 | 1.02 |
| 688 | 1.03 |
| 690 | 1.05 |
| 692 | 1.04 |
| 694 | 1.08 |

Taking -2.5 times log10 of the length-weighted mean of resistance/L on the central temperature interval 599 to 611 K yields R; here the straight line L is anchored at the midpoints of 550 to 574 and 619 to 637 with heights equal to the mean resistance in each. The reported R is 0.28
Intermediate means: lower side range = 1.13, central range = 0.938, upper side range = 1.26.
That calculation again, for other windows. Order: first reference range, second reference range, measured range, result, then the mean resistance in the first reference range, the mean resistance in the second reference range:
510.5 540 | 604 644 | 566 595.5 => -0.11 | 1.16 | 1.2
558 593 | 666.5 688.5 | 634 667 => -0.11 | 1.25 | 1.11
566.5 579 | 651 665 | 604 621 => 0.14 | 1.23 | 1.25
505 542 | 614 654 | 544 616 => 0.03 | 1.17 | 1.26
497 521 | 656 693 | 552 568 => 0.06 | 1.19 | 1.14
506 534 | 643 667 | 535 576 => 0.05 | 1.17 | 1.26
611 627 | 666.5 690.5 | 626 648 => -0.11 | 1.2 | 1.11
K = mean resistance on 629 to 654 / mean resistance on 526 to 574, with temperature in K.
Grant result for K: 1.15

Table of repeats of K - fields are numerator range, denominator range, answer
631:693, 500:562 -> 1.05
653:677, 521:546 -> 1.06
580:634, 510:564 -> 1.08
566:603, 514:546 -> 1.12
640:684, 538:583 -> 1.05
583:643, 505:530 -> 1.05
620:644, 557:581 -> 1.08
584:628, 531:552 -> 1.07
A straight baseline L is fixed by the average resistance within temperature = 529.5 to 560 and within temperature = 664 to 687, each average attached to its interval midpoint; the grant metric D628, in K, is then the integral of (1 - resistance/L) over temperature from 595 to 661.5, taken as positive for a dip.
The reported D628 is -4.9 K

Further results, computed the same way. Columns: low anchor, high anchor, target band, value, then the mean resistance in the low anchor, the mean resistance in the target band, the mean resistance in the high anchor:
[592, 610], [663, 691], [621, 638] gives -2.2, 1.13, 1.27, 1.12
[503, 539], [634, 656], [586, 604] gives -0.9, 1.17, 1.3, 1.28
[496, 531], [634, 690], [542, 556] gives 0.9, 1.18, 1.11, 1.2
